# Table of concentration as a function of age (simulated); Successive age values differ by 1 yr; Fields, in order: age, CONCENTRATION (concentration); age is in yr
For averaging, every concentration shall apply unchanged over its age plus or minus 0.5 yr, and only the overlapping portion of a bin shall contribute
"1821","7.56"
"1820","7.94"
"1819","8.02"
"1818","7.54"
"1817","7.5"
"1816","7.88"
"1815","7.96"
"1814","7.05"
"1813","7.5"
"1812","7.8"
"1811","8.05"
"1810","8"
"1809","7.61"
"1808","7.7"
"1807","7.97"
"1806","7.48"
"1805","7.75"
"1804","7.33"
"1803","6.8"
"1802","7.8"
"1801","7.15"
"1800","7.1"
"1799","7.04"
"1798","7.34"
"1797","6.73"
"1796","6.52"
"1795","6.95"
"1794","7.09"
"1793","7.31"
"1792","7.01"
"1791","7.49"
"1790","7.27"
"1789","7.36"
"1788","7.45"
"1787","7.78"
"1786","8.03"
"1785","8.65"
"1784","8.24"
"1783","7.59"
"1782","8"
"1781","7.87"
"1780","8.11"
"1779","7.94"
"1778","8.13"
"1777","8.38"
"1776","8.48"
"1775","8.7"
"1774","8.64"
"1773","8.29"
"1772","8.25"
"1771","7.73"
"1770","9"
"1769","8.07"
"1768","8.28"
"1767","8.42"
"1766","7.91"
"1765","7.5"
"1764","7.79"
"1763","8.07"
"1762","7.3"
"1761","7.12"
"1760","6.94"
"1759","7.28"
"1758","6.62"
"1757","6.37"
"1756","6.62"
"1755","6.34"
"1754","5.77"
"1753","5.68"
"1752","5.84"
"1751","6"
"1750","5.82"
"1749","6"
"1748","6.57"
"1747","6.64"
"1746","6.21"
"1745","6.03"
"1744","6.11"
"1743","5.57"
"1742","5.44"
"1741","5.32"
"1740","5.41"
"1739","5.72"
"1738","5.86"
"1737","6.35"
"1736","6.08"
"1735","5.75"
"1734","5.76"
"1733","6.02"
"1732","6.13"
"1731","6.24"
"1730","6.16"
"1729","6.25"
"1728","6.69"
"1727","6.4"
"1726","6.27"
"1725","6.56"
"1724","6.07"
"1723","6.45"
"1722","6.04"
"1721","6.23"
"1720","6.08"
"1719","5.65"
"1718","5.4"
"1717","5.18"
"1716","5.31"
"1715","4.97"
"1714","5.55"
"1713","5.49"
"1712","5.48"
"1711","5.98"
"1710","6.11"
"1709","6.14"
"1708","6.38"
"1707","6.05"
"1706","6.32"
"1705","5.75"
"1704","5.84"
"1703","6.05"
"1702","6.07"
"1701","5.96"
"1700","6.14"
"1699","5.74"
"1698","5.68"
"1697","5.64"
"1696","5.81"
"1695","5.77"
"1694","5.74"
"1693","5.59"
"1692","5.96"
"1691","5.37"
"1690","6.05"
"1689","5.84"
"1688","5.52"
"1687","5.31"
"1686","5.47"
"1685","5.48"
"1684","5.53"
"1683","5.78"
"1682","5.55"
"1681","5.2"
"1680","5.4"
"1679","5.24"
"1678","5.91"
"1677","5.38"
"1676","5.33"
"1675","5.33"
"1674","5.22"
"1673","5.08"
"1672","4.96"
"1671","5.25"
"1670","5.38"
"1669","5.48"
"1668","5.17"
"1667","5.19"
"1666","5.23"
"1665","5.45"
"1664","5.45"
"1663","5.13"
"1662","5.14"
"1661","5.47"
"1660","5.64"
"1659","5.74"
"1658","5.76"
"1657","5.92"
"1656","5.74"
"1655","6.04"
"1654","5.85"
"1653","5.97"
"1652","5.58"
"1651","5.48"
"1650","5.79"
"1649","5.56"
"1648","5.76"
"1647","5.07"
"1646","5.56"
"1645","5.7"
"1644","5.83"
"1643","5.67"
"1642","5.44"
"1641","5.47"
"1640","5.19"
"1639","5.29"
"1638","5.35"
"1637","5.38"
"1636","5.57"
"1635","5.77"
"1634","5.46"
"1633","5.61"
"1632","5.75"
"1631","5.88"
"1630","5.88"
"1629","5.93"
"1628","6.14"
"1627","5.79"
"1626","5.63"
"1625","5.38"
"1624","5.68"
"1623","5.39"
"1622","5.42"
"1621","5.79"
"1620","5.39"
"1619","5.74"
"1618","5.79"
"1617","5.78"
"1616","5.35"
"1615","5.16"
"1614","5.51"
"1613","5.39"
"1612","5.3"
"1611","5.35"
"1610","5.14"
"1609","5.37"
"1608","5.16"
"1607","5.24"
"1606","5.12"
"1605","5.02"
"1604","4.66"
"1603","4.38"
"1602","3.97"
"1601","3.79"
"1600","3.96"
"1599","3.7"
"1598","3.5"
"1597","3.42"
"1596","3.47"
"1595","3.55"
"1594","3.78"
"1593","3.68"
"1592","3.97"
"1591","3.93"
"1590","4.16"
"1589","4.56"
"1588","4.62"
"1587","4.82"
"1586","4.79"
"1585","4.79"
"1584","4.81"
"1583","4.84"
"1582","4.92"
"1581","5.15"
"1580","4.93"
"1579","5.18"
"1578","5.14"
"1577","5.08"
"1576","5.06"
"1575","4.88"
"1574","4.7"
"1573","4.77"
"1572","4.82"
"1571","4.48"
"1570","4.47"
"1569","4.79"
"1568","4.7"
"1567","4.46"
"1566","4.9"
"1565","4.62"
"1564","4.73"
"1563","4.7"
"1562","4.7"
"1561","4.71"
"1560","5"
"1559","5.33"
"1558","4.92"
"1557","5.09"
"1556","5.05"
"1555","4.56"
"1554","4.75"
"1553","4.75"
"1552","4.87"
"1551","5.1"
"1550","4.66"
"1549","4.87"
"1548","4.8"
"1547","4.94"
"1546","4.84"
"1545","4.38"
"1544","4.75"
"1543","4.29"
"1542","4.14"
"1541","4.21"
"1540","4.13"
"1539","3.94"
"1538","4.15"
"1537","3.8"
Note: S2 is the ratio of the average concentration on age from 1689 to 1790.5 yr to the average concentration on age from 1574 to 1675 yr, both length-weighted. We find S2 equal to 1.3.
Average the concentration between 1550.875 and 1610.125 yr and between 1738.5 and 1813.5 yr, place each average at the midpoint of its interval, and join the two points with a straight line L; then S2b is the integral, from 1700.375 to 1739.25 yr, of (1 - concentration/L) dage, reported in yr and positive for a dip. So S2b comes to 3.1 yr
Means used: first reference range 4.62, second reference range 7.26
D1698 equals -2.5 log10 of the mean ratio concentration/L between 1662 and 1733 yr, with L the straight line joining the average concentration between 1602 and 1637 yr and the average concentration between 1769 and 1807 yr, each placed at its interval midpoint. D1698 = 0.139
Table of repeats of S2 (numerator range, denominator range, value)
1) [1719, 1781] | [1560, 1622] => 1.43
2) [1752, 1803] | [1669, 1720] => 1.34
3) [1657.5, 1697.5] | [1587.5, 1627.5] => 1.14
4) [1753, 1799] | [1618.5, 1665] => 1.35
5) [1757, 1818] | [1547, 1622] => 1.61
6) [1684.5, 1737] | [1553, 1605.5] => 1.29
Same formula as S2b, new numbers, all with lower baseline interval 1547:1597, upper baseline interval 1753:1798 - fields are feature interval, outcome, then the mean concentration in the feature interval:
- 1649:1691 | 4.0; 5.5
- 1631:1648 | 0.3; 5.53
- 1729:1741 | 1.8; 5.94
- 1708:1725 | 2.4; 5.8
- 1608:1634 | -0.9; 5.57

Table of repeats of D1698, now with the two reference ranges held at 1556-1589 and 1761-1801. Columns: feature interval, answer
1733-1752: 0.217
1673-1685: 0.168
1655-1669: 0.115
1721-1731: 0.112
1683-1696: 0.150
